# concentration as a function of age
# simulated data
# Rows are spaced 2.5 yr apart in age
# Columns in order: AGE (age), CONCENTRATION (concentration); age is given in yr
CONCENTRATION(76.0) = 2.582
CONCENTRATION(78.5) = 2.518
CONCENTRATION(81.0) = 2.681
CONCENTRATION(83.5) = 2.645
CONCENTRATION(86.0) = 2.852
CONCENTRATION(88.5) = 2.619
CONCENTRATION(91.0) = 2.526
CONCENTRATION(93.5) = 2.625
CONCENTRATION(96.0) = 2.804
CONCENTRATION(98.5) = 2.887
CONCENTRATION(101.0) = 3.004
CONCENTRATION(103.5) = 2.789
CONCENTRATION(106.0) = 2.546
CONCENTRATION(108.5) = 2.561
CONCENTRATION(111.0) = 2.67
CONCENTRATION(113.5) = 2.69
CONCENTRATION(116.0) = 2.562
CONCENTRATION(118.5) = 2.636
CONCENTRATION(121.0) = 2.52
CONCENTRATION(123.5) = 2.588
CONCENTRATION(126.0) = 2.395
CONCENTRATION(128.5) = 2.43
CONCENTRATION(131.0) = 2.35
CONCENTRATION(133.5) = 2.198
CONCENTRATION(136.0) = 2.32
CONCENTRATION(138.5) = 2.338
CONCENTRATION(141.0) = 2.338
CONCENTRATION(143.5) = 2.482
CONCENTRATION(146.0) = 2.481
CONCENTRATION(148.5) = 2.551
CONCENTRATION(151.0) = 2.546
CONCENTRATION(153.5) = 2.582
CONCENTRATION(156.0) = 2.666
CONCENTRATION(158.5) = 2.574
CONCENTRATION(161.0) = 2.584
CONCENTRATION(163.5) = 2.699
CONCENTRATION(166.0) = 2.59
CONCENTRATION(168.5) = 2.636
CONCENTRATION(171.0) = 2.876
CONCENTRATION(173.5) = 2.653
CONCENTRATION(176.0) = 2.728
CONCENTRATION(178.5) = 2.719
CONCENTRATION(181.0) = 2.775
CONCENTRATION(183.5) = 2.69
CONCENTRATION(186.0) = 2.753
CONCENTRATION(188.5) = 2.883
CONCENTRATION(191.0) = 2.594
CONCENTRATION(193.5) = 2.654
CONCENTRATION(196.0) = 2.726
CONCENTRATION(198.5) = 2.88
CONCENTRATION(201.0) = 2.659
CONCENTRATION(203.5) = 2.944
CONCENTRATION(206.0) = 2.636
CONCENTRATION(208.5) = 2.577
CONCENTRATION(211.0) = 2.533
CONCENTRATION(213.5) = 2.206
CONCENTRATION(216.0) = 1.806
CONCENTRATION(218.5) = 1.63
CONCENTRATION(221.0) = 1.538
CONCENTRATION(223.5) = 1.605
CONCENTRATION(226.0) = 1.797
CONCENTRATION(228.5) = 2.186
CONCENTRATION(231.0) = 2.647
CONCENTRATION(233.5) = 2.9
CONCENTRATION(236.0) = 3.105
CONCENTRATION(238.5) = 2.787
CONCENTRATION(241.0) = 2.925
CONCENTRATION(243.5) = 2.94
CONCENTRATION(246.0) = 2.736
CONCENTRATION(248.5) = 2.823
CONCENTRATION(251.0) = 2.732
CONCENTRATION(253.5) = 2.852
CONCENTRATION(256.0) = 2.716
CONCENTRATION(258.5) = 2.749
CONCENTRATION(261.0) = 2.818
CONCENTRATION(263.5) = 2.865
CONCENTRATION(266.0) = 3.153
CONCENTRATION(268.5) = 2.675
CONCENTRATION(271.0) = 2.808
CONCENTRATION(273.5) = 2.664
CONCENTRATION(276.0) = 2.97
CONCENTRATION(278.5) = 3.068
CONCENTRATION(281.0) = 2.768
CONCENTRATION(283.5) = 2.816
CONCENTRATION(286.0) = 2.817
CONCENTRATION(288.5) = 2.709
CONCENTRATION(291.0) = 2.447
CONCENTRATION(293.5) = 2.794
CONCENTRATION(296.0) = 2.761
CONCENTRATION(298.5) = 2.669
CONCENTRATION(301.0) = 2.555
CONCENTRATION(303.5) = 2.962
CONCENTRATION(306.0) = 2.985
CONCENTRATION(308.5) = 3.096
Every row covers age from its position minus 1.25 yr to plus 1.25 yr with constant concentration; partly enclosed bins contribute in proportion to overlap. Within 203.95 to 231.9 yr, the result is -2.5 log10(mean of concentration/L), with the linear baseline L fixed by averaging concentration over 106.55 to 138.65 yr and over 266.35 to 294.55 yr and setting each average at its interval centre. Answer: 0.25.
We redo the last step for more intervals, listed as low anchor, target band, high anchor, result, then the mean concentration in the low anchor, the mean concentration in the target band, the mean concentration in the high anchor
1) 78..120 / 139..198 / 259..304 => 0.034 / 2.69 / 2.64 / 2.79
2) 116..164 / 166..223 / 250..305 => 0.027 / 2.49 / 2.54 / 2.79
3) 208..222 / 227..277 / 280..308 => -0.181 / 2.03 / 2.8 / 2.76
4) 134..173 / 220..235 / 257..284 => 0.270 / 2.55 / 2.14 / 2.85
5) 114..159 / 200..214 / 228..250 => 0.036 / 2.48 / 2.61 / 2.8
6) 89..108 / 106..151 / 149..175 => 0.086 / 2.73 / 2.48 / 2.64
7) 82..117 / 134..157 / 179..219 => 0.075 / 2.7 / 2.47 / 2.58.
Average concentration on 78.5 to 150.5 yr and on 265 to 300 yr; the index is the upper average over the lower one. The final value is 1.08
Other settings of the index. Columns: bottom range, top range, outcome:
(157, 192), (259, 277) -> 1.05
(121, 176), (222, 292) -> 1.08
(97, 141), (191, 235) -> 0.92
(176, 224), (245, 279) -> 1.14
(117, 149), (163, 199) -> 1.12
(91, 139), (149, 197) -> 1.04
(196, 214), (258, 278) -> 1.07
